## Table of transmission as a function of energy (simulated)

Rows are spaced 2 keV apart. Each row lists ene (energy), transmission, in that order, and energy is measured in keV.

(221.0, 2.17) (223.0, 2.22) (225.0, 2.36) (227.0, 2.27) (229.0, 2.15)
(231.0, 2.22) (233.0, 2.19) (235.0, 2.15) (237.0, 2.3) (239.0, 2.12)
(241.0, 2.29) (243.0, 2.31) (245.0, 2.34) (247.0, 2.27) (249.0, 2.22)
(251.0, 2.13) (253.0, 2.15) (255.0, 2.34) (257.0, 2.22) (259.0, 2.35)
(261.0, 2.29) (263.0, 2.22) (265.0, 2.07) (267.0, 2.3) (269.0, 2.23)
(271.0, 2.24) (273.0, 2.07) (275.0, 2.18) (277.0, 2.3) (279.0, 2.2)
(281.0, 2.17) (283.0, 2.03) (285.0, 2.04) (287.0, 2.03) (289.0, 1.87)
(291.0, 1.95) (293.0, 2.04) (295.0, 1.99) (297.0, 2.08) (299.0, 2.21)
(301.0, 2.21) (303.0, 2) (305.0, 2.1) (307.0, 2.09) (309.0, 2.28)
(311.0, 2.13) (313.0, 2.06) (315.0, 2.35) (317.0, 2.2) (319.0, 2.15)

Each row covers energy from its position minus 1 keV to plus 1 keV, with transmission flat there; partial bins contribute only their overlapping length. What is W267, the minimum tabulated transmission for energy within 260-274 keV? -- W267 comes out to 2.07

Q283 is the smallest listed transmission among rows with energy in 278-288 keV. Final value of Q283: 2.03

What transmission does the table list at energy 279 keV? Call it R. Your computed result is 2.2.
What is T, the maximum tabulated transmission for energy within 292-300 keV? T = 2.21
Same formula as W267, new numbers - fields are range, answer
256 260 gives 2.22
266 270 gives 2.23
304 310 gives 2.09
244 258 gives 2.13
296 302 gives 2.08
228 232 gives 2.15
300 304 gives 2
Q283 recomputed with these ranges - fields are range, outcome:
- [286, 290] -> 1.87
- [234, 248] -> 2.12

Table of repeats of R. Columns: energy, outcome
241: 2.29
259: 2.35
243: 2.31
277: 2.3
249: 2.22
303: 2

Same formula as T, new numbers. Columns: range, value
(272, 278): 2.3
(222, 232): 2.36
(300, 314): 2.28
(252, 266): 2.35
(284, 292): 2.04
